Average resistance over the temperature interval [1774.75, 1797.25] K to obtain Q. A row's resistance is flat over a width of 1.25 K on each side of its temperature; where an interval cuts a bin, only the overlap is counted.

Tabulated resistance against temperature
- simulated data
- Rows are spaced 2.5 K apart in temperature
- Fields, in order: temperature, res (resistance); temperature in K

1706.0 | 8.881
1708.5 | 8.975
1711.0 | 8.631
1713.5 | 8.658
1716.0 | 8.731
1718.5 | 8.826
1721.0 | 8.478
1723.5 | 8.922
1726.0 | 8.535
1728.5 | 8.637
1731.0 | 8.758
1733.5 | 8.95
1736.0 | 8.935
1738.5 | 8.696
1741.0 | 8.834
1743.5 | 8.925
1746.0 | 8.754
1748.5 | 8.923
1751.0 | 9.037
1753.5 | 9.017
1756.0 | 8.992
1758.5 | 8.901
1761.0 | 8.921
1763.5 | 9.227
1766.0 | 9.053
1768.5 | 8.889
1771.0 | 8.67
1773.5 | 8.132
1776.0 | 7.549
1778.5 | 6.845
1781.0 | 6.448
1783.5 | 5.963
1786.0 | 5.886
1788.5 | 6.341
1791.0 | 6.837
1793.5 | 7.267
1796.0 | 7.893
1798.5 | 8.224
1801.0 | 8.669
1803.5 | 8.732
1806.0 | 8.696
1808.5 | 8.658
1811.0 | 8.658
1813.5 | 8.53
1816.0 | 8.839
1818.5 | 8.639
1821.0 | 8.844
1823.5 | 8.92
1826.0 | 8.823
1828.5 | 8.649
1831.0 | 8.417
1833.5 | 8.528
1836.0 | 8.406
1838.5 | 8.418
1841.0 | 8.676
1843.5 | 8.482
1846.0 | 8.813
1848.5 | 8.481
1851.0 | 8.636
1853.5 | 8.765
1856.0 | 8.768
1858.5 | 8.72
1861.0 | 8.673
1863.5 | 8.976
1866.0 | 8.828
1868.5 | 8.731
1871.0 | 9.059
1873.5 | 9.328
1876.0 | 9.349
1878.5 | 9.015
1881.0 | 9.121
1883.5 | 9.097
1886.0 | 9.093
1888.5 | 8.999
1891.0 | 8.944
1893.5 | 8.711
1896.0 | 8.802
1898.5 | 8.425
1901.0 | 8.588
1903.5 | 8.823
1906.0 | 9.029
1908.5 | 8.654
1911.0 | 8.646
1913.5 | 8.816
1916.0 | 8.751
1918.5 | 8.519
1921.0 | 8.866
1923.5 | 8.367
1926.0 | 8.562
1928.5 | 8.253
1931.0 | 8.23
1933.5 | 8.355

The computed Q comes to 6.78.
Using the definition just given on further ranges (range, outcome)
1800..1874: 8.71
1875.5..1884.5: 9.13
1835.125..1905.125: 8.82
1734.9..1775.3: 8.85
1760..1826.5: 8.07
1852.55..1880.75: 8.94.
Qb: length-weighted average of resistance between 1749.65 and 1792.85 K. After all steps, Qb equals 7.92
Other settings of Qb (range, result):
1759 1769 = 9.02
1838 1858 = 8.64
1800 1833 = 8.69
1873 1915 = 8.9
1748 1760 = 8.98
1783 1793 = 6.35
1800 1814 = 8.66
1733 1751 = 8.87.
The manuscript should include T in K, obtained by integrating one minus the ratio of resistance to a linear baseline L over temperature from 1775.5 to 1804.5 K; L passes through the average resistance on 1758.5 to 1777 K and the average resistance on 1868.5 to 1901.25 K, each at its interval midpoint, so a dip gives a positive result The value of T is 5.07 K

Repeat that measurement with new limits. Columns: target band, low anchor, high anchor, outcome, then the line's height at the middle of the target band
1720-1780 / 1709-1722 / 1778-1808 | -4.4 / 8.1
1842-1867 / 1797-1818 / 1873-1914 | 0.2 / 8.77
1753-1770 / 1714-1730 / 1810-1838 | -0.6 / 8.67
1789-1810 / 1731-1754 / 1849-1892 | 2.0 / 8.91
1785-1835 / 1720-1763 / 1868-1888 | 4.3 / 8.98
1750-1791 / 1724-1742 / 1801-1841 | 3.6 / 8.72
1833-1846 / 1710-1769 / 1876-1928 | 0.4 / 8.81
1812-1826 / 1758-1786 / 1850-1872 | -0.6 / 8.39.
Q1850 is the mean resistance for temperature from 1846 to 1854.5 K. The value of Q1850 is 8.65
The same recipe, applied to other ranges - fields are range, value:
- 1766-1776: 8.5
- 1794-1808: 8.39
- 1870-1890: 9.13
